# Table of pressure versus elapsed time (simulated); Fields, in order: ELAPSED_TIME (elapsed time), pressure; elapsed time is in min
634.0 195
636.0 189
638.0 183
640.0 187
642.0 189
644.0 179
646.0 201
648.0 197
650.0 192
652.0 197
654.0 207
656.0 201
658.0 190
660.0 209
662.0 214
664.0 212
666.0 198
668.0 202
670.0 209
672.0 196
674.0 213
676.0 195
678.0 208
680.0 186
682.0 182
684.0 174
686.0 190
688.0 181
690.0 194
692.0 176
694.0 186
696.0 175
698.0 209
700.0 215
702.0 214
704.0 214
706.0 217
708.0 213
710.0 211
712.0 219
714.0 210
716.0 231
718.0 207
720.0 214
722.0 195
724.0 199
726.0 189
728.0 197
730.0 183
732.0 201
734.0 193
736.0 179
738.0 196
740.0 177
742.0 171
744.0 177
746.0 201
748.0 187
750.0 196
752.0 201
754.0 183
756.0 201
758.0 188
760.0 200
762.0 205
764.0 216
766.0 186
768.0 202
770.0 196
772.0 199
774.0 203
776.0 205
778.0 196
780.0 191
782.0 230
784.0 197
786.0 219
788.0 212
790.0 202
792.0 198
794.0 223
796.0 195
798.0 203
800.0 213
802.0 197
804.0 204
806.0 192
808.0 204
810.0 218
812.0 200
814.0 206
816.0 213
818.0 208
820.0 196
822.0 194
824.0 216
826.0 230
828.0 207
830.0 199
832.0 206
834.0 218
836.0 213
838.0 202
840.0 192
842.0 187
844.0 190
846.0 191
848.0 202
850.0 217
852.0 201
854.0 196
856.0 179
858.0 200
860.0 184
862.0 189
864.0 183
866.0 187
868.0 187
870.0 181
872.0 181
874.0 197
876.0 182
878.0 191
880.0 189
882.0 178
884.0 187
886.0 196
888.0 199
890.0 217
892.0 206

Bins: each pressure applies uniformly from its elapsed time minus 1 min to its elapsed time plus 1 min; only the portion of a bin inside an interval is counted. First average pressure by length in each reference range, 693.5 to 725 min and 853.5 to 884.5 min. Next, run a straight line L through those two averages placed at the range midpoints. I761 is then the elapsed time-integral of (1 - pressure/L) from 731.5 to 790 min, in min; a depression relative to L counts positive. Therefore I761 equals 1.3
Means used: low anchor 208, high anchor 187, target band 197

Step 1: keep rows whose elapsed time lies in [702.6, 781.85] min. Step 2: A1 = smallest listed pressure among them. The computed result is 171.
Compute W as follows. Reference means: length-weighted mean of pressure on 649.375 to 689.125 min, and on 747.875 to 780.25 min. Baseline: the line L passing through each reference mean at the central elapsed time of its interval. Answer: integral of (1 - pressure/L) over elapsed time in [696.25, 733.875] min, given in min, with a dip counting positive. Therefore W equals -1.7 min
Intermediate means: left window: 198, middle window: 207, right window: 198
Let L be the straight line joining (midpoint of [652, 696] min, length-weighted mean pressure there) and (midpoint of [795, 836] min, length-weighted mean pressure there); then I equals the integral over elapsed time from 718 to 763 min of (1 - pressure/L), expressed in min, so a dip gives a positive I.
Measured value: 1.8 min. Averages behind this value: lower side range 196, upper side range 206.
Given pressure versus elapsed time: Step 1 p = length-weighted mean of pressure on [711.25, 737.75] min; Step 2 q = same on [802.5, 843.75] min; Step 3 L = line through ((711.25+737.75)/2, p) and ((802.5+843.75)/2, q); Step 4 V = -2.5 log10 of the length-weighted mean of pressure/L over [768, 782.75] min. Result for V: 0.00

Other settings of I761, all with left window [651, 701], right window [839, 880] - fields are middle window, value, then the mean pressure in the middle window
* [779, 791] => -0.95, 208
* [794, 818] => -1.56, 205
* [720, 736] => 0.07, 194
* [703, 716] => -1.30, 215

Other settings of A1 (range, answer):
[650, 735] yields 174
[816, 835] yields 194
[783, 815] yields 192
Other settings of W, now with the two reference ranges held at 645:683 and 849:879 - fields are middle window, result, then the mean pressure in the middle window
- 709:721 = -1.1 min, 215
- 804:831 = -1.9 min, 206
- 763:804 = -2.1 min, 204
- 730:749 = 1.0 min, 187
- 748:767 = -0.1 min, 197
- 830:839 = -0.8 min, 209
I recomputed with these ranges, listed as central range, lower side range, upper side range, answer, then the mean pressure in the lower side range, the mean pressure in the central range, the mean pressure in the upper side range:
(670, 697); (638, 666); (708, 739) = 1.3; 198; 190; 202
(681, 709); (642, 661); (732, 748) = -0.6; 197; 196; 186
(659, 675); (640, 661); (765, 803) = -0.8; 196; 207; 204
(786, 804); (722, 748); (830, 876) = -1.4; 189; 206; 194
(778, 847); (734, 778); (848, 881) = -4.5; 194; 205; 191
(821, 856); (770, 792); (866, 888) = -1.5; 205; 203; 187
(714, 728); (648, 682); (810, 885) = -0.4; 201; 206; 197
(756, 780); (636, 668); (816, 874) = -0.2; 197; 199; 198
